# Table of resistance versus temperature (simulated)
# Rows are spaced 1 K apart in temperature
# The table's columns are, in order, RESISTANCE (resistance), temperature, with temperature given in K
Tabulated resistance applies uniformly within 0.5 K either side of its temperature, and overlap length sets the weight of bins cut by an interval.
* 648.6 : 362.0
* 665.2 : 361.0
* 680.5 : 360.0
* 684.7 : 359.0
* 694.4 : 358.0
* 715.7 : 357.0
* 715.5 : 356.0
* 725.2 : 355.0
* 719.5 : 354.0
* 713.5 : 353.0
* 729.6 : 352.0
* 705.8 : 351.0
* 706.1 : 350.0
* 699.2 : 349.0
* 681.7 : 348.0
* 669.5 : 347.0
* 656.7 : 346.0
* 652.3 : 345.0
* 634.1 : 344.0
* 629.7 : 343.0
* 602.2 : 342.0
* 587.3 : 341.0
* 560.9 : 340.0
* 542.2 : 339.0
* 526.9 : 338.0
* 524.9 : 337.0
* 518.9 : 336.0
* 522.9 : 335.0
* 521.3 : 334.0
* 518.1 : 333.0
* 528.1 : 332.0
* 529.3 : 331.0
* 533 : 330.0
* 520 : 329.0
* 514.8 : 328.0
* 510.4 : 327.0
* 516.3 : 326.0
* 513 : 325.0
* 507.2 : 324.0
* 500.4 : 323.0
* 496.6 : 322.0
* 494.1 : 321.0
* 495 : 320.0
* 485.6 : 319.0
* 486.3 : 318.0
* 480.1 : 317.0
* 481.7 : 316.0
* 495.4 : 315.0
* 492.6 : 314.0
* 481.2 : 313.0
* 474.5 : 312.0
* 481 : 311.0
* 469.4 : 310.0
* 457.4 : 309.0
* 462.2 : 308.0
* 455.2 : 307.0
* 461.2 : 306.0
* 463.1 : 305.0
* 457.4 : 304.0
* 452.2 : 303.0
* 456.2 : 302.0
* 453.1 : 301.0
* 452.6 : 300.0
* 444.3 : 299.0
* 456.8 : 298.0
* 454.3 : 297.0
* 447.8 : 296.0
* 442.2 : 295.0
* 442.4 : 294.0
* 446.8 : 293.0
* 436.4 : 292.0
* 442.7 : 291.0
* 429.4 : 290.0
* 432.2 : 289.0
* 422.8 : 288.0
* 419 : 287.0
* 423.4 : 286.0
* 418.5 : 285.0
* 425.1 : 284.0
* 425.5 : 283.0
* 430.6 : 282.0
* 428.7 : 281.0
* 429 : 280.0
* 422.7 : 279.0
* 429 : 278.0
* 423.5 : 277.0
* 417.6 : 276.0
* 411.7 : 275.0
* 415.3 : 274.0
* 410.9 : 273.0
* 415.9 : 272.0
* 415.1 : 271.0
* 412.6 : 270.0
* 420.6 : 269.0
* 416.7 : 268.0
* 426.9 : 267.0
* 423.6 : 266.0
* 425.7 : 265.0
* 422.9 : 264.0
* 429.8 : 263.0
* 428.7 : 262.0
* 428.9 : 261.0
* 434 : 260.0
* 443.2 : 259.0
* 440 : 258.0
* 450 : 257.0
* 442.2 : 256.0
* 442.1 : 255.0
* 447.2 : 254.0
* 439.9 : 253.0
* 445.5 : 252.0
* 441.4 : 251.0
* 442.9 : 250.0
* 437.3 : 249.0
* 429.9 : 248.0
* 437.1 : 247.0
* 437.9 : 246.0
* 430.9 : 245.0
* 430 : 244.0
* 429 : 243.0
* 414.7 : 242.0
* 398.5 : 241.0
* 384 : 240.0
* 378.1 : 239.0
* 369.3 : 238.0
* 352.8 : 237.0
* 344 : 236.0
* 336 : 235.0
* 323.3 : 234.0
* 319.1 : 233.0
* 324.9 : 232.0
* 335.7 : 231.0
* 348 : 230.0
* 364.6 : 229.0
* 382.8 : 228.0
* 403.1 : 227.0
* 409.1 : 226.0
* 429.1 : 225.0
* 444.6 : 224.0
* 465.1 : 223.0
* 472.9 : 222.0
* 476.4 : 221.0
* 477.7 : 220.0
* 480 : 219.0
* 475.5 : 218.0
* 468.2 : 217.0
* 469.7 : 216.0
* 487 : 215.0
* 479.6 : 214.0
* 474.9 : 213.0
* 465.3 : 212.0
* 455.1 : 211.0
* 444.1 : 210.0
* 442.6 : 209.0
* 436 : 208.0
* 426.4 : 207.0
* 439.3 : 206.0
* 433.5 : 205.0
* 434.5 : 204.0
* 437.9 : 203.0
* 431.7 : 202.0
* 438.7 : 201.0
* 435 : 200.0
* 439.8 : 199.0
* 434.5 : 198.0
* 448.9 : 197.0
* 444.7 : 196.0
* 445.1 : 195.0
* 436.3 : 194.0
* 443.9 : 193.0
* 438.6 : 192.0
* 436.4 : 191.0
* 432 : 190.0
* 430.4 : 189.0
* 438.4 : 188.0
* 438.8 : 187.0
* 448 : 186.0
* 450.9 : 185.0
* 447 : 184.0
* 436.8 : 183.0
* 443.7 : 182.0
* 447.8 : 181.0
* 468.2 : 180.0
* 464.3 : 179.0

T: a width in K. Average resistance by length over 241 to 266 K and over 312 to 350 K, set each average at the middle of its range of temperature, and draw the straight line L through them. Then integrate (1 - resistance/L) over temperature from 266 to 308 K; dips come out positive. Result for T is 4.2 K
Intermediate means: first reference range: 434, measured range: 434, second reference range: 545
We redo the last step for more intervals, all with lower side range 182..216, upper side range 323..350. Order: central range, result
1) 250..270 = 2.61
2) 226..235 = 2.28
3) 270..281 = 2.01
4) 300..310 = 1.51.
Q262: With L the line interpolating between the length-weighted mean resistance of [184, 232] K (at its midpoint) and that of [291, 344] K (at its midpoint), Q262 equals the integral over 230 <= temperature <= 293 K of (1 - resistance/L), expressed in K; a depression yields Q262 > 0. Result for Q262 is 6.94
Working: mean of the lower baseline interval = 439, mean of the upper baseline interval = 495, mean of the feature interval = 415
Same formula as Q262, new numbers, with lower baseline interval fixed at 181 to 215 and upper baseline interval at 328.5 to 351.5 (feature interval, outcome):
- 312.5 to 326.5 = 1.83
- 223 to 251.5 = 5.34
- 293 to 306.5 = 2.37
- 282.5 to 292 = 1.93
